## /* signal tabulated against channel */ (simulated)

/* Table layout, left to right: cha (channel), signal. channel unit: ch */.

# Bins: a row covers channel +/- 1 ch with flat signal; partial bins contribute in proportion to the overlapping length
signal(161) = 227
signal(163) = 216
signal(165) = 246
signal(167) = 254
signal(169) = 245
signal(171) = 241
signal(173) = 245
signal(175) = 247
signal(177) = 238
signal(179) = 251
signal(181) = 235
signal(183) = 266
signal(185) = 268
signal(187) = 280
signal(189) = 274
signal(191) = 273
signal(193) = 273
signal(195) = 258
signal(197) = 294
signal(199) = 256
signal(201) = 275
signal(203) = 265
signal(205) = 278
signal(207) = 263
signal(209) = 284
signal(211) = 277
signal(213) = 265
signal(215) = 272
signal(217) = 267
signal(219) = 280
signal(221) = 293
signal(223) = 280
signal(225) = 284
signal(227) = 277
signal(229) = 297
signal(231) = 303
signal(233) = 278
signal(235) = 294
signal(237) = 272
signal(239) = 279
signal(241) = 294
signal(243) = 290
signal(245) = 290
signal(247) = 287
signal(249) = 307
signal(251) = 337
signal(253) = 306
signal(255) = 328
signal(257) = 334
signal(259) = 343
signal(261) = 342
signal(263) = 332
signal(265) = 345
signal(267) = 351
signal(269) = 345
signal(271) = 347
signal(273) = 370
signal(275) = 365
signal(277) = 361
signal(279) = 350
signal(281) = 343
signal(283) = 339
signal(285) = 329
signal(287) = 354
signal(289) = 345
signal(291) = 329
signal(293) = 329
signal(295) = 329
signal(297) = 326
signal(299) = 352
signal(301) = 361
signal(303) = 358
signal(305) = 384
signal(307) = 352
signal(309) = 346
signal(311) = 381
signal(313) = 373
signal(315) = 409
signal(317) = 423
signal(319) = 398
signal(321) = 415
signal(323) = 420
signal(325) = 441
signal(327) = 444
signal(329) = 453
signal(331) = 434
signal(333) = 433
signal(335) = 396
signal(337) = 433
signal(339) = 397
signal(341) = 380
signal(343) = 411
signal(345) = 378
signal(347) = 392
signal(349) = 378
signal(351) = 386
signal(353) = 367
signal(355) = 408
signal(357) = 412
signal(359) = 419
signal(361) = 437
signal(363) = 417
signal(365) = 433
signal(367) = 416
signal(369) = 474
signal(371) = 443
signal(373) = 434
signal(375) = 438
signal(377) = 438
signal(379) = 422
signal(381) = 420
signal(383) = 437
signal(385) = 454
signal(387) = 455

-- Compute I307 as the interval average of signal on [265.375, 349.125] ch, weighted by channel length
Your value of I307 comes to 377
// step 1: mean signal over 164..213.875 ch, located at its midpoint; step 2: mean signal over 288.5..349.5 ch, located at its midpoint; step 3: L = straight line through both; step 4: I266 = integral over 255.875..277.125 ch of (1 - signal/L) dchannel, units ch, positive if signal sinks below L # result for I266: -0.7 ch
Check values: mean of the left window 262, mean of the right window 388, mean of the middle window 348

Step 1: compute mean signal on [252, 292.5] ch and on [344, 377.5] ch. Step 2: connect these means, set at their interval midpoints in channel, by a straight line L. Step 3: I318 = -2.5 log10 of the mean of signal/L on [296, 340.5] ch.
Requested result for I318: -0.04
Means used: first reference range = 343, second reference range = 416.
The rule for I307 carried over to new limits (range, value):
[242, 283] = 334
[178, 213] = 269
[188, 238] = 277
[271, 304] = 346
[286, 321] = 363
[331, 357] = 399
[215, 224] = 279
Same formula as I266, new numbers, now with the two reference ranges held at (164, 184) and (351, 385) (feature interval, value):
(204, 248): 1.9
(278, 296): 0.6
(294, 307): 0.4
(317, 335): -1.9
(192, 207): 0.0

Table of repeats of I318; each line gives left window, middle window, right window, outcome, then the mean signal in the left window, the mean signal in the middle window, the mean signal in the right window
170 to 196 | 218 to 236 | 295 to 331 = 0.055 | 258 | 287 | 390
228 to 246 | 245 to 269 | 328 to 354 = -0.057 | 289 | 327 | 403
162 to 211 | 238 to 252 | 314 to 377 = 0.071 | 260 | 298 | 417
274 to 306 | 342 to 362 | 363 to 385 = 0.037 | 347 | 399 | 436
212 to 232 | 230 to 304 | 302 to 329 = 0.029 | 282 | 328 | 398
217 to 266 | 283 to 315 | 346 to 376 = 0.019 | 302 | 351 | 417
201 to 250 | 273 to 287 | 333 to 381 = -0.042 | 282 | 350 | 414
